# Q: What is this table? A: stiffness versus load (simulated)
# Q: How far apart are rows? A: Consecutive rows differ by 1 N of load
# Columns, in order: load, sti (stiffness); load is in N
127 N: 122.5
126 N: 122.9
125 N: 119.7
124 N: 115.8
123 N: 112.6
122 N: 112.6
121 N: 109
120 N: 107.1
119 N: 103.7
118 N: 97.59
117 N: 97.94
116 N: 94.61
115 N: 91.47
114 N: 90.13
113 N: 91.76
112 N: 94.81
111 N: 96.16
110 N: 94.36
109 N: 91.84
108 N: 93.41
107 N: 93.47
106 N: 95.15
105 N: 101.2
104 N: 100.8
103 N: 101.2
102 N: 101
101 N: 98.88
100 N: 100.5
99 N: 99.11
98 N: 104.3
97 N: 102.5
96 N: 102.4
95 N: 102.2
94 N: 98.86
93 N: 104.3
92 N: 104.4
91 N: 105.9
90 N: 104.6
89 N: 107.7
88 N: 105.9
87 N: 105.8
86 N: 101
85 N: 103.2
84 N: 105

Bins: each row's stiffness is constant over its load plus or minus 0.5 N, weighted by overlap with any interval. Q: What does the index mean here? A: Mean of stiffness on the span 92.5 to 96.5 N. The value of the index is 102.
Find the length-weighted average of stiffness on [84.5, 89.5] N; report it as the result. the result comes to 105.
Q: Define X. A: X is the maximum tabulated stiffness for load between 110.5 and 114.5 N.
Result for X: 96.16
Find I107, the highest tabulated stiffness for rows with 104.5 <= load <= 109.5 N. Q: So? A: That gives 101.2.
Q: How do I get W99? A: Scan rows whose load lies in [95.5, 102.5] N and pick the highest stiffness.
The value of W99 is 104.3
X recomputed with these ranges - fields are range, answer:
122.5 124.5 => 115.8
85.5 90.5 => 107.7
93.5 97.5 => 102.5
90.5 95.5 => 105.9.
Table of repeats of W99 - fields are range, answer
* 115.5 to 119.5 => 103.7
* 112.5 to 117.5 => 97.94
